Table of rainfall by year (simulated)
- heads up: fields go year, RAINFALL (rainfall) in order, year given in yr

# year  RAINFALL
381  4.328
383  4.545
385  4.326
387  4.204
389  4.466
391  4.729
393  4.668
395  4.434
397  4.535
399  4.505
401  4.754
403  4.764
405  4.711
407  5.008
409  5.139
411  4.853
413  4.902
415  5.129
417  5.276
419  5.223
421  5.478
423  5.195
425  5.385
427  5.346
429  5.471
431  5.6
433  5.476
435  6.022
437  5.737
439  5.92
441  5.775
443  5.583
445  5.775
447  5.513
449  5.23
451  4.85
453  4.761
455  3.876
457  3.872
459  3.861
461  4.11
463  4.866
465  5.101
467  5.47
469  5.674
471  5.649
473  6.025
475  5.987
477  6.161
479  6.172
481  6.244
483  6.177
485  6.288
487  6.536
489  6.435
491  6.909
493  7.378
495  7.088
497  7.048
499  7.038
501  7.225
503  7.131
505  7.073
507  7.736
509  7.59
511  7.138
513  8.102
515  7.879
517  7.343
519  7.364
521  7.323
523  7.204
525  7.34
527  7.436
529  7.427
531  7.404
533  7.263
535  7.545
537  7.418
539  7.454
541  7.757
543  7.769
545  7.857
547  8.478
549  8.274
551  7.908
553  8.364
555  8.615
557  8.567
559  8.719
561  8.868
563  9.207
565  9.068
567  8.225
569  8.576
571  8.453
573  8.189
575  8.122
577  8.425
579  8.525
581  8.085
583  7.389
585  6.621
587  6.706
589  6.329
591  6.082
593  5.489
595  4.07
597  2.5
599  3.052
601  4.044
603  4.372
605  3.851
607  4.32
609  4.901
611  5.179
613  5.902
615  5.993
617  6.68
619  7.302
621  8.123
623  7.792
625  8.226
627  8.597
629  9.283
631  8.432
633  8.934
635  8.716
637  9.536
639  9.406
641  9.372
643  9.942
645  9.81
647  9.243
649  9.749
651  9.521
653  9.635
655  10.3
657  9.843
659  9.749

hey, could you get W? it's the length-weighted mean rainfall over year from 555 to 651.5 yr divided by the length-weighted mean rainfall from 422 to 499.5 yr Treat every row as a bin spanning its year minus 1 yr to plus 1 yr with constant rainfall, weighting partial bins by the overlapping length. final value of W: 1.31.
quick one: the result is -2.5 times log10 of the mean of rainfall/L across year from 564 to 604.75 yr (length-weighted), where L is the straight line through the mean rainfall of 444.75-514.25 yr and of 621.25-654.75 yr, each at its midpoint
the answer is 0.22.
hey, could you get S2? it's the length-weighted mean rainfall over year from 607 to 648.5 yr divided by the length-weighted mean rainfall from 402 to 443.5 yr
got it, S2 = 1.5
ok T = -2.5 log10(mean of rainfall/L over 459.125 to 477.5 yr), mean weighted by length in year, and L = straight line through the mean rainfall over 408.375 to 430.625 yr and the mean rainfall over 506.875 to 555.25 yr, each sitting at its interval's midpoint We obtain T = 0.18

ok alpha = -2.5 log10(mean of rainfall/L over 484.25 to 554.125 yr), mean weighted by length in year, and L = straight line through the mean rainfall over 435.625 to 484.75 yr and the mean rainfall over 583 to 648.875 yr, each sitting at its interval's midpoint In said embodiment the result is -0.24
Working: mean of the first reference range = 5.37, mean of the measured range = 7.42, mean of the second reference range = 6.88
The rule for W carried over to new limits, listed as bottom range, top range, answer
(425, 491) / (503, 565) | 1.42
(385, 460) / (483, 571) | 1.52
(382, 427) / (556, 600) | 1.50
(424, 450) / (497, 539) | 1.32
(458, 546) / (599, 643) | 1.04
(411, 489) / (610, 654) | 1.55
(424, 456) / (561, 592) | 1.46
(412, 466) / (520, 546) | 1.45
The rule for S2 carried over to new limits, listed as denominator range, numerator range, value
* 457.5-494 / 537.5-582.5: 1.43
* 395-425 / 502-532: 1.50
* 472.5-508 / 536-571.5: 1.24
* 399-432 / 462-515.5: 1.29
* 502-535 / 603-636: 0.93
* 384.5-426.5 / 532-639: 1.50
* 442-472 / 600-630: 1.27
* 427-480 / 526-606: 1.35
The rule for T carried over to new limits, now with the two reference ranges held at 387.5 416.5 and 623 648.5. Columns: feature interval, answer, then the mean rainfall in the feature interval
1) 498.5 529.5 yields -0.09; 7.4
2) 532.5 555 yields -0.07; 7.87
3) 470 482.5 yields 0.02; 6.05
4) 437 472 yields 0.13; 5.07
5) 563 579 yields -0.08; 8.49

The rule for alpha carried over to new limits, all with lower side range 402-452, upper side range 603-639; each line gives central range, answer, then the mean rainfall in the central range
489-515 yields -0.20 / 7.28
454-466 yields 0.30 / 4.28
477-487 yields -0.07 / 6.25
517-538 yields -0.18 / 7.37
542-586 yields -0.25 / 8.29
